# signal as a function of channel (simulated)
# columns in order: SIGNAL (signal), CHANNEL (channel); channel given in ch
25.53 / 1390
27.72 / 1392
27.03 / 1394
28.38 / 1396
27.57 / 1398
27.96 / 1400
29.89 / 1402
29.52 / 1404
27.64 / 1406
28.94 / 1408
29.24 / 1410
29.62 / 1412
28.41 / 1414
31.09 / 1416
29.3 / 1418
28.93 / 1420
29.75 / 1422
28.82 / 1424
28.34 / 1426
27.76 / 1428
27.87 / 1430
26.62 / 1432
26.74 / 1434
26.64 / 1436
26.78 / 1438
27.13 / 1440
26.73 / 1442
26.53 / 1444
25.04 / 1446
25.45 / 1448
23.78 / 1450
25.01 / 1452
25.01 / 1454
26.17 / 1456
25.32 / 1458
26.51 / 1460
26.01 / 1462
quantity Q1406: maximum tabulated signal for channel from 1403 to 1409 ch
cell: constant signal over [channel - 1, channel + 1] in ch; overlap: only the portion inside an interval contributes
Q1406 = 29.52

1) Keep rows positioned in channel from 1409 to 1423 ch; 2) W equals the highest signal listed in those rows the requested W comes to 31.09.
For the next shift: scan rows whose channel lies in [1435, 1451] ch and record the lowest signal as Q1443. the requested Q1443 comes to 23.78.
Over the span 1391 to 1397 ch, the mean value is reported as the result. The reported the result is 27.7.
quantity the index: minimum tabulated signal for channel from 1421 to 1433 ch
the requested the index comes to 26.62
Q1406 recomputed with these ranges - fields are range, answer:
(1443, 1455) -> 26.53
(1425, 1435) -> 28.34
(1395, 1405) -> 29.89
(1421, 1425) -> 29.75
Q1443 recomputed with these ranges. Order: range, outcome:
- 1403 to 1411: 27.64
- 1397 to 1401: 27.57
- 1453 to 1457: 25.01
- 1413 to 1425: 28.41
